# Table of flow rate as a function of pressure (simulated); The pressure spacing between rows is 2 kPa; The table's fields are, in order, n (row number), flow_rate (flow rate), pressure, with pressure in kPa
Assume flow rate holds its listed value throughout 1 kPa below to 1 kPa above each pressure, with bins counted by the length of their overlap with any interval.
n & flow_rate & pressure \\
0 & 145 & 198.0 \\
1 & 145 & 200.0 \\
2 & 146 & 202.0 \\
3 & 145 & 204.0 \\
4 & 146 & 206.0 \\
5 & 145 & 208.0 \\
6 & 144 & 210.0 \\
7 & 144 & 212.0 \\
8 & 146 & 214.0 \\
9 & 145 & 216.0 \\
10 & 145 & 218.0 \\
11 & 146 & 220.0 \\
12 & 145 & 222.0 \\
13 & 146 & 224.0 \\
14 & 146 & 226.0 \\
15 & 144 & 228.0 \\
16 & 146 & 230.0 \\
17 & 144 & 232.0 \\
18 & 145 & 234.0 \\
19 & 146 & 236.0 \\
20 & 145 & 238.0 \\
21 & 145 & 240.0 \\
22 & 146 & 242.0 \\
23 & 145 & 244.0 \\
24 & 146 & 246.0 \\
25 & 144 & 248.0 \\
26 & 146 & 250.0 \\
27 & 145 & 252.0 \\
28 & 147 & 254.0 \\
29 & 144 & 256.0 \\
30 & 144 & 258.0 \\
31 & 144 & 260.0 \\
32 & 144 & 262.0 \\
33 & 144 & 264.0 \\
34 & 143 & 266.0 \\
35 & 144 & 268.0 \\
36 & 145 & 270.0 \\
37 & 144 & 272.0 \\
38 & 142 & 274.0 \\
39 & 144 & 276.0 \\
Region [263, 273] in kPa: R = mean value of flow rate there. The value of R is 144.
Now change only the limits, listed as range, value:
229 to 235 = 145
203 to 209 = 145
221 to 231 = 145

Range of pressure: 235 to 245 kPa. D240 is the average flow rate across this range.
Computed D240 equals 145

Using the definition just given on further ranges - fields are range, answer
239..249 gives 145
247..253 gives 145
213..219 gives 145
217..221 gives 146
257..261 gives 144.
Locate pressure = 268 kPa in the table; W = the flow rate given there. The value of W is 144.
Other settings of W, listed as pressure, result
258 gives 144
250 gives 146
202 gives 146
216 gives 145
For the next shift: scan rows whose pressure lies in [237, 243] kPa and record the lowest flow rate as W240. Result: 145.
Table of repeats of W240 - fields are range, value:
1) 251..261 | 144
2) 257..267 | 143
